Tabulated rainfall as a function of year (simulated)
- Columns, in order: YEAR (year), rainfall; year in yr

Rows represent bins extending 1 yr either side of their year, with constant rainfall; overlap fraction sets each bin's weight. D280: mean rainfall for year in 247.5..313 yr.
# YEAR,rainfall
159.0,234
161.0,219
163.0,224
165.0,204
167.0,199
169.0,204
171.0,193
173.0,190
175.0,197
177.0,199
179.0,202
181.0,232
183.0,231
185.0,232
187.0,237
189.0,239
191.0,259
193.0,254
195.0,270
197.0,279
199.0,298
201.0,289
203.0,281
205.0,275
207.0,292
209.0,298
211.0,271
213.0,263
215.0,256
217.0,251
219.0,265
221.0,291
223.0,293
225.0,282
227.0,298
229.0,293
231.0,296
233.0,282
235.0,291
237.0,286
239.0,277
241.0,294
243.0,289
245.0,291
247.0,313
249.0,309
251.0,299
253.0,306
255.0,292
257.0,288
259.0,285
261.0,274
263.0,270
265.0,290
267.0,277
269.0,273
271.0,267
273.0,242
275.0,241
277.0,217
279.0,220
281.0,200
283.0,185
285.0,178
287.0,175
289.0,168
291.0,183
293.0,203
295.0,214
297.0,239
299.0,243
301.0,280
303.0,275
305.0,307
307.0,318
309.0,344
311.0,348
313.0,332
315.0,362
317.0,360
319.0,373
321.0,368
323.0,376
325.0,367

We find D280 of 258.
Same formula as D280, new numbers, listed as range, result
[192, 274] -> 283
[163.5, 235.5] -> 255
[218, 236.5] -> 288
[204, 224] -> 276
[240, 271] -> 289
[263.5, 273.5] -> 271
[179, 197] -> 244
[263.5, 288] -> 231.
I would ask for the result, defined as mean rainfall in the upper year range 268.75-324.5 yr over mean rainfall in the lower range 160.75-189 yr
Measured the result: 1.26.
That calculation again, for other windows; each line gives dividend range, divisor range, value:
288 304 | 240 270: 0.78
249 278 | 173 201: 1.14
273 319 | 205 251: 0.90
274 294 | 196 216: 0.70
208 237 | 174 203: 1.14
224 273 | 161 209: 1.20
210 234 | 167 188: 1.32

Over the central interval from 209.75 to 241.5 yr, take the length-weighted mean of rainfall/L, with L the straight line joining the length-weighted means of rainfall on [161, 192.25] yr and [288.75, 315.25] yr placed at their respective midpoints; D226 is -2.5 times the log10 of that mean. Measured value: -0.18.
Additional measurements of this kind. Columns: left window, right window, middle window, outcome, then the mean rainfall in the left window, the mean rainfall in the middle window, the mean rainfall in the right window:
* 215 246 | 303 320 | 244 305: 0.24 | 284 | 251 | 339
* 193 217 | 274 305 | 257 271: -0.18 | 277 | 278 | 218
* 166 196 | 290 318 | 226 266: -0.14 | 223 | 291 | 286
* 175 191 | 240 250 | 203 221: -0.06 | 225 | 273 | 299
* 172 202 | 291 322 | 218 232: -0.11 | 241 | 288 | 300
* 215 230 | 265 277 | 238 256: -0.10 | 280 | 297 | 259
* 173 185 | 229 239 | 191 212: -0.15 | 212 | 280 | 288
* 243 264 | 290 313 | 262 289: 0.22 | 293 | 231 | 271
